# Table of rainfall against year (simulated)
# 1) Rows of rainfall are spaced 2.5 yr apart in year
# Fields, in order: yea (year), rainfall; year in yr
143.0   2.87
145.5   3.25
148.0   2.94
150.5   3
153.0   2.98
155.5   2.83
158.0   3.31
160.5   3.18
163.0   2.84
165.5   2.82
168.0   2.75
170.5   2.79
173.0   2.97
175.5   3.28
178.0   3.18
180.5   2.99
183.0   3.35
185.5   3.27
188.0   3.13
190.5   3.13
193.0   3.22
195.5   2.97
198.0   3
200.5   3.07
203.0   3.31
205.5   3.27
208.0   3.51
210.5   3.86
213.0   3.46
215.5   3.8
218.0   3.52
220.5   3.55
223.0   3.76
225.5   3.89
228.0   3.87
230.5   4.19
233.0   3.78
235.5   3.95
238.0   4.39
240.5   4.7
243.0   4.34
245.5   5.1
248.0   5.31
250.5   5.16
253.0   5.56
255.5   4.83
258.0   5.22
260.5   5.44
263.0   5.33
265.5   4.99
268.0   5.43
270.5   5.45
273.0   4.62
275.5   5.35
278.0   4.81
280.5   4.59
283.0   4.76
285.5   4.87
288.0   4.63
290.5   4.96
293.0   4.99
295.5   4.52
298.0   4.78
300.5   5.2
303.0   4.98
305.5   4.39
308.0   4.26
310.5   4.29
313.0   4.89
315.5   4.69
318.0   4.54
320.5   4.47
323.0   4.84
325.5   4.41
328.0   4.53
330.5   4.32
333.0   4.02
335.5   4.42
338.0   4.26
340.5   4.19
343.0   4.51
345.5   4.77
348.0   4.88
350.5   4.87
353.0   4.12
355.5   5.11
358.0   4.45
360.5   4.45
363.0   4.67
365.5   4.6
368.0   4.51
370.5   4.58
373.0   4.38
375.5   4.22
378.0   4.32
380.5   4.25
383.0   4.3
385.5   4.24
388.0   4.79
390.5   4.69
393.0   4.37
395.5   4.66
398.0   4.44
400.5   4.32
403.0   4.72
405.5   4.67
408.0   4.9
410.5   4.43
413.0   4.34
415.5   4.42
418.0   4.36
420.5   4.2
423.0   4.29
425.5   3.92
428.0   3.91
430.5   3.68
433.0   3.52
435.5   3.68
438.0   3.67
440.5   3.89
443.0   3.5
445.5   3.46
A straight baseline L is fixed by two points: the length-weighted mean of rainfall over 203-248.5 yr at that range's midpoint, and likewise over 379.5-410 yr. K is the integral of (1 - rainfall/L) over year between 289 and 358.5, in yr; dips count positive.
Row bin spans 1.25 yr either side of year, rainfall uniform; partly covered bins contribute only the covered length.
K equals -4.91 yr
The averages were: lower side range 3.97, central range 4.6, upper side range 4.53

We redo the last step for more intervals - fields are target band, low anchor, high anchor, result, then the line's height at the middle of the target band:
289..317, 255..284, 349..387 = 0.88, 4.87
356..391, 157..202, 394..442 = -4.16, 4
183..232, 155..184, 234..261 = 5.84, 3.93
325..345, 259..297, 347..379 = 1.48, 4.69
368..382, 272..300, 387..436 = 0.33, 4.47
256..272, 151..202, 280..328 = -4.23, 4.17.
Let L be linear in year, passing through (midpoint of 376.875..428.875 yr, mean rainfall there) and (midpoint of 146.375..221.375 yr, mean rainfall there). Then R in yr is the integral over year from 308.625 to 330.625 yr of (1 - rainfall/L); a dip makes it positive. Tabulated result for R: -3.4 yr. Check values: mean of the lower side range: 3.17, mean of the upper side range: 4.41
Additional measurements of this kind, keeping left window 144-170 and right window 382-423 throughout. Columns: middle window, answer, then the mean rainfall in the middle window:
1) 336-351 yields -1.6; 4.56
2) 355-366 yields -1.0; 4.63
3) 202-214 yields -0.7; 3.49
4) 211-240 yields -3.8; 3.86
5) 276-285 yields -2.5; 4.79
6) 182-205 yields 0.3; 3.16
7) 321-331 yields -1.3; 4.54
